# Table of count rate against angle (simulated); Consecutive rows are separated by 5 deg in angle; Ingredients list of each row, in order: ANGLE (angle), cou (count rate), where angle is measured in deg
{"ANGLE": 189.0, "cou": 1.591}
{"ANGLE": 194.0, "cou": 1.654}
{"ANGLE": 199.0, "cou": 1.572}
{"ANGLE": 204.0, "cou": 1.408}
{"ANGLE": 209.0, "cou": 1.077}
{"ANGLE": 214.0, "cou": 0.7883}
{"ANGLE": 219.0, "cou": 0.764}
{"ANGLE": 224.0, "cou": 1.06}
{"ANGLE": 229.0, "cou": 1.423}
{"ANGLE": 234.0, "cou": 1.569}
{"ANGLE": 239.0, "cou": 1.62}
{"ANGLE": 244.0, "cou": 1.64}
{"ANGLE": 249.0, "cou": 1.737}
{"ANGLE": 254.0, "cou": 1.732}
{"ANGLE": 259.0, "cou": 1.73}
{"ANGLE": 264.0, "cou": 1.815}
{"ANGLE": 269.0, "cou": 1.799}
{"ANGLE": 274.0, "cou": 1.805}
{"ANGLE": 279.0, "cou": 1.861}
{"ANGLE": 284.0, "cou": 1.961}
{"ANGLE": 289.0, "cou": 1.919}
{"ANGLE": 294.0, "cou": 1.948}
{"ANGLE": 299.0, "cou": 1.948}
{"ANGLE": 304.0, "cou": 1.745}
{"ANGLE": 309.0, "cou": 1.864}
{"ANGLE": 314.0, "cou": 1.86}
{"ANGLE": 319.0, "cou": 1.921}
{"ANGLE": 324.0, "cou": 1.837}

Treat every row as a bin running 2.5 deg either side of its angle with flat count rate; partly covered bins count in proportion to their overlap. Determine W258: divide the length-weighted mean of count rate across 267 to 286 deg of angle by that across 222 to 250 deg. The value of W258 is 1.23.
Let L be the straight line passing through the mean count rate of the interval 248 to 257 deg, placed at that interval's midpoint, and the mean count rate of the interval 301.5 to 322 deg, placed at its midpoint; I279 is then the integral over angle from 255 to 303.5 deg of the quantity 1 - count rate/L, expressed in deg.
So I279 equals -1.9 deg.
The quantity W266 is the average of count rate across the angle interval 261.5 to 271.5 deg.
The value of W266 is 1.81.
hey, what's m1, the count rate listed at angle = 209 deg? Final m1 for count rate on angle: 1.077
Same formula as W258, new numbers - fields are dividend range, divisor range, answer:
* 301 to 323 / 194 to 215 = 1.43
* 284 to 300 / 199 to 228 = 1.78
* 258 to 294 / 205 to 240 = 1.57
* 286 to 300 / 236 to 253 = 1.16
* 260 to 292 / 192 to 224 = 1.56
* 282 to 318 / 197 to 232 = 1.64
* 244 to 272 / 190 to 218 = 1.36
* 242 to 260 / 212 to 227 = 1.92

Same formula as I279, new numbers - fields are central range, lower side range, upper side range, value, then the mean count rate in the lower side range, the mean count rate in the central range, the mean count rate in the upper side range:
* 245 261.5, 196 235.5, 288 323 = -2.6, 1.2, 1.72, 1.88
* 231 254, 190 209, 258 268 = 0.6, 1.49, 1.65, 1.78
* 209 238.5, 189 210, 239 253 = 8.1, 1.47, 1.15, 1.68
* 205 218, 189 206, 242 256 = 5.1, 1.56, 0.968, 1.7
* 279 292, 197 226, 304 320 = -2.1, 1.1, 1.93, 1.86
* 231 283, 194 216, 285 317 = -4.2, 1.27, 1.73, 1.89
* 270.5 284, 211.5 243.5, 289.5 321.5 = -1.7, 1.23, 1.85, 1.88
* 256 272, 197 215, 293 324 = -1.8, 1.24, 1.78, 1.87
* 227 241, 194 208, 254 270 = 0.8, 1.48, 1.54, 1.77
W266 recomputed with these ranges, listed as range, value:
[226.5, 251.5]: 1.6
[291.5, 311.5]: 1.88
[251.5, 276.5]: 1.78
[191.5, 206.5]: 1.54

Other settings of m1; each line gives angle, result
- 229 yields 1.423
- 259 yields 1.73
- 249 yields 1.737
